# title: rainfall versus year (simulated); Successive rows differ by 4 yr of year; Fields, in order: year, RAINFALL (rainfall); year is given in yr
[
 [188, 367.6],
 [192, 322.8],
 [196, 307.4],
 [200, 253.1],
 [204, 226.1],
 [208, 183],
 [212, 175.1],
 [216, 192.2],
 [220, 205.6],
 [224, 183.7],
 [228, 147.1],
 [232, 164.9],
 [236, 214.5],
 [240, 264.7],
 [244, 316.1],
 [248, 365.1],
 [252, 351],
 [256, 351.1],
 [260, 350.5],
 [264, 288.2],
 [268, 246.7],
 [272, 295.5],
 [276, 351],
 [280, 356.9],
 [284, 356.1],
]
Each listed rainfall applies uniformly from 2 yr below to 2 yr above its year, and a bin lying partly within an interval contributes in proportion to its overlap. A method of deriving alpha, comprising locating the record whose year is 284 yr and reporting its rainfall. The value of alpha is 356.1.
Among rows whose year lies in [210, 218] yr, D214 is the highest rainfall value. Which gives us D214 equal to 192.2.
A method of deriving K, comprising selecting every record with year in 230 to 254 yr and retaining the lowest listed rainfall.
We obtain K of 164.9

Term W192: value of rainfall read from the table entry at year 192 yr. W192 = 322.8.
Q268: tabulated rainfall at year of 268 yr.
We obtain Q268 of 246.7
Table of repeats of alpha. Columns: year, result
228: 147.1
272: 295.5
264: 288.2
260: 350.5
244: 316.1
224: 183.7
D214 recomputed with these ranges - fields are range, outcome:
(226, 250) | 365.1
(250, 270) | 351.1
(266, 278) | 351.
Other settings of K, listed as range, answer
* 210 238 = 147.1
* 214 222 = 192.2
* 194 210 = 183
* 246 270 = 246.7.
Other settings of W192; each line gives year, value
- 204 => 226.1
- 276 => 351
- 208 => 183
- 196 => 307.4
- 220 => 205.6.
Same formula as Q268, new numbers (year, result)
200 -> 253.1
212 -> 175.1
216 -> 192.2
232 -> 164.9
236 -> 214.5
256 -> 351.1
